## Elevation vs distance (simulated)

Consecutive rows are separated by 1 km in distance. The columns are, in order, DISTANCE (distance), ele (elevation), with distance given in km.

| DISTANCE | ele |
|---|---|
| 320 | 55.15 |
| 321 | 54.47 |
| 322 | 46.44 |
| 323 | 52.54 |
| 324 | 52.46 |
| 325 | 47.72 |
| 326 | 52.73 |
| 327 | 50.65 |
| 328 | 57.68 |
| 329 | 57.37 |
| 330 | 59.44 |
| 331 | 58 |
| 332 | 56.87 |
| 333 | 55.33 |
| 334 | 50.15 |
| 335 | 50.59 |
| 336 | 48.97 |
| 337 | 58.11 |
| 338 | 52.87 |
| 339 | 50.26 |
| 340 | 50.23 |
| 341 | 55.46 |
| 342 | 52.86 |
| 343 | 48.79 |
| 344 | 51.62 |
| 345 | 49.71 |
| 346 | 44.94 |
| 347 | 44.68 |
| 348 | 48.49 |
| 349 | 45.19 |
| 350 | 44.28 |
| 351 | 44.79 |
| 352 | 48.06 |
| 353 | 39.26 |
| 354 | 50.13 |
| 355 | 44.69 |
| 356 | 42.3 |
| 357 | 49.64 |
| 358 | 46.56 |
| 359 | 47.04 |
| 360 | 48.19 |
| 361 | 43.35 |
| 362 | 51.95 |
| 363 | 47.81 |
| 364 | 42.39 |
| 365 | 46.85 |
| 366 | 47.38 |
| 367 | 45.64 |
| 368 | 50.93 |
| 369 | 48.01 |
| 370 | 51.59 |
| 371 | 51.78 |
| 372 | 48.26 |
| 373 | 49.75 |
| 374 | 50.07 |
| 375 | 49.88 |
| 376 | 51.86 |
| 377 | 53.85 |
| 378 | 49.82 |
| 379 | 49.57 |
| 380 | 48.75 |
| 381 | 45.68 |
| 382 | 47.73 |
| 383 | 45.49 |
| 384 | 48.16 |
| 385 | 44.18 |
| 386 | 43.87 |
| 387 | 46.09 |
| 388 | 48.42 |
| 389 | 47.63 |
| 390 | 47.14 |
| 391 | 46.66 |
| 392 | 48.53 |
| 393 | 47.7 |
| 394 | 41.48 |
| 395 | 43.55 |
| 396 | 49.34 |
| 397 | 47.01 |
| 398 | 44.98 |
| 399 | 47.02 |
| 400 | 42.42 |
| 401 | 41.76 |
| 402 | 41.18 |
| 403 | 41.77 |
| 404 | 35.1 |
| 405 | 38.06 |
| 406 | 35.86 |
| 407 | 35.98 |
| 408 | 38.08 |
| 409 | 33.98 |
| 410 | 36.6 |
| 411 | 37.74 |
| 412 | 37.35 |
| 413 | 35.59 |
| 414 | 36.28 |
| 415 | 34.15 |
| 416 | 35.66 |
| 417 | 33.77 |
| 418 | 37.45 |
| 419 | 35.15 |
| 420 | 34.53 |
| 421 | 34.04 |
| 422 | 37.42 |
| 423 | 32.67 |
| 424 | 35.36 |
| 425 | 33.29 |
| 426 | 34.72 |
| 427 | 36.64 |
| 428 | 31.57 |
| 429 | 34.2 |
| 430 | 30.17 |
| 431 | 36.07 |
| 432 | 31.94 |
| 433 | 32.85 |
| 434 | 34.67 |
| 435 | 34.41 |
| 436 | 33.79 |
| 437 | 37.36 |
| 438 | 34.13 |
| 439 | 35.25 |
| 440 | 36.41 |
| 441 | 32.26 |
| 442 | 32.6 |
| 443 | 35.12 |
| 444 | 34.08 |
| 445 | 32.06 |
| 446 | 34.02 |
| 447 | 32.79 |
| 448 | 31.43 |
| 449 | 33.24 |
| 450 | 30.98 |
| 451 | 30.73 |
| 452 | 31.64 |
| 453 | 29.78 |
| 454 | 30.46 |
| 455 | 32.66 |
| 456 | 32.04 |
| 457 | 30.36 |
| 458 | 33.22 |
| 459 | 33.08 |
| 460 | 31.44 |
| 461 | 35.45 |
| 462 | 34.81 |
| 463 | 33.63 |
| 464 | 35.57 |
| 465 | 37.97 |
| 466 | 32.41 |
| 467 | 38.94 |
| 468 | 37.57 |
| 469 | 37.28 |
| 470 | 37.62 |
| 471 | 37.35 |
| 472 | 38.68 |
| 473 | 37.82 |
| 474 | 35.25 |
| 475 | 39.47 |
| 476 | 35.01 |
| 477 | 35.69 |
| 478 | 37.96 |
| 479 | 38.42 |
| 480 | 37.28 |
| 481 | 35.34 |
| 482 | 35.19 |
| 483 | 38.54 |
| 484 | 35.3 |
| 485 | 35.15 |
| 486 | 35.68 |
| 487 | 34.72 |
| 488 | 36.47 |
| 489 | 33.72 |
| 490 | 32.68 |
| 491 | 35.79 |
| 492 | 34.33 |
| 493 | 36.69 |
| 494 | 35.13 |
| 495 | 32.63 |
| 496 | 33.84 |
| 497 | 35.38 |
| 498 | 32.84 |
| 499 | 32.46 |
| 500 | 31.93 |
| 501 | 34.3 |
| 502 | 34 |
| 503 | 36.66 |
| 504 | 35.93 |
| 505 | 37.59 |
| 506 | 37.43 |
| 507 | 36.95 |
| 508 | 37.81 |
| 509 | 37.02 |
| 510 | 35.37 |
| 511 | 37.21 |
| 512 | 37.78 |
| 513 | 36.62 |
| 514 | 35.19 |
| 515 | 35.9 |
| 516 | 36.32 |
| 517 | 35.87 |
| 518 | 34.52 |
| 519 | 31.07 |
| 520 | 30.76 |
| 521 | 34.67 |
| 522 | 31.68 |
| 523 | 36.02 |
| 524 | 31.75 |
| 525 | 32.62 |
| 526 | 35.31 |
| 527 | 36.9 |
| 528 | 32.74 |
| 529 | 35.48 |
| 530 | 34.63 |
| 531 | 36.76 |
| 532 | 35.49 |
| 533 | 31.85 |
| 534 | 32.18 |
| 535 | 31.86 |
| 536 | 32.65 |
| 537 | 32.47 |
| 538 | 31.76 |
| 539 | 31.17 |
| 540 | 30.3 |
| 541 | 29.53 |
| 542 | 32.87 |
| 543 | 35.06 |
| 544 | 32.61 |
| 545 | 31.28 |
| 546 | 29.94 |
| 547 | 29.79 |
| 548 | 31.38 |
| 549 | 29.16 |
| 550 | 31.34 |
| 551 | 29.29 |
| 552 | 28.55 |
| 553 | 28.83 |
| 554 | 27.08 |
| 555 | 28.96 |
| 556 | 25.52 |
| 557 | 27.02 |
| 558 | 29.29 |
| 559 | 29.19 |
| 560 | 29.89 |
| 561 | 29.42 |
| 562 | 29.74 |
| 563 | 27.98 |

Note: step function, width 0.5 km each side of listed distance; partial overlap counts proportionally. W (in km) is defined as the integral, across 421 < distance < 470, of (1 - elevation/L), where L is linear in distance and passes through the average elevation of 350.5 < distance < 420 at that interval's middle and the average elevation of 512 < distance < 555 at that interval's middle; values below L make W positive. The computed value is 7.1 km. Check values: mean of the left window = 44.3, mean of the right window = 32.7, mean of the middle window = 33.8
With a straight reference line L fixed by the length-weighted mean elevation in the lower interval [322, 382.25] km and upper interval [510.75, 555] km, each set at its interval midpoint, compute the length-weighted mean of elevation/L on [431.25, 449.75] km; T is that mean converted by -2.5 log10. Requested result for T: 0.22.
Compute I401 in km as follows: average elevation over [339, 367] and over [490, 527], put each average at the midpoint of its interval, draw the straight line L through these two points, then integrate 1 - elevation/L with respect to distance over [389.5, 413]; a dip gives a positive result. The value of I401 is 1.0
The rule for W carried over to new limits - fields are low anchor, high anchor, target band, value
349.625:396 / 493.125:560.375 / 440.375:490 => 5.2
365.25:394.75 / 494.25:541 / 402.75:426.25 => 4.7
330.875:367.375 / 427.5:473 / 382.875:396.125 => -1.1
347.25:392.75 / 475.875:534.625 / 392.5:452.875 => 9.2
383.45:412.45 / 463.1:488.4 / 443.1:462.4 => 3.0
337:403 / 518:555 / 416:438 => 4.1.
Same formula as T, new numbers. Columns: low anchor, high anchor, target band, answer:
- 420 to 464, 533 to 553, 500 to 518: -0.14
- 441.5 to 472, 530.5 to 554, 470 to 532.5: -0.09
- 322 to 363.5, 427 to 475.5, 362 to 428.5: -0.01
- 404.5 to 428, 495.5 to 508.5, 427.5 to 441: 0.05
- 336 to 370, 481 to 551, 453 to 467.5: 0.16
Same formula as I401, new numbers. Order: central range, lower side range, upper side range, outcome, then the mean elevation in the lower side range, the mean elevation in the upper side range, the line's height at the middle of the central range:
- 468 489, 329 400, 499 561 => 0.6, 48.6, 32.9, 37.8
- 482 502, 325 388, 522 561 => 0.9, 49.3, 31.5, 36.3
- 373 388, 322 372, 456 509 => -0.7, 49.7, 35.5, 46.2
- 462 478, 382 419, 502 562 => 0.1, 41.6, 32.9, 37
